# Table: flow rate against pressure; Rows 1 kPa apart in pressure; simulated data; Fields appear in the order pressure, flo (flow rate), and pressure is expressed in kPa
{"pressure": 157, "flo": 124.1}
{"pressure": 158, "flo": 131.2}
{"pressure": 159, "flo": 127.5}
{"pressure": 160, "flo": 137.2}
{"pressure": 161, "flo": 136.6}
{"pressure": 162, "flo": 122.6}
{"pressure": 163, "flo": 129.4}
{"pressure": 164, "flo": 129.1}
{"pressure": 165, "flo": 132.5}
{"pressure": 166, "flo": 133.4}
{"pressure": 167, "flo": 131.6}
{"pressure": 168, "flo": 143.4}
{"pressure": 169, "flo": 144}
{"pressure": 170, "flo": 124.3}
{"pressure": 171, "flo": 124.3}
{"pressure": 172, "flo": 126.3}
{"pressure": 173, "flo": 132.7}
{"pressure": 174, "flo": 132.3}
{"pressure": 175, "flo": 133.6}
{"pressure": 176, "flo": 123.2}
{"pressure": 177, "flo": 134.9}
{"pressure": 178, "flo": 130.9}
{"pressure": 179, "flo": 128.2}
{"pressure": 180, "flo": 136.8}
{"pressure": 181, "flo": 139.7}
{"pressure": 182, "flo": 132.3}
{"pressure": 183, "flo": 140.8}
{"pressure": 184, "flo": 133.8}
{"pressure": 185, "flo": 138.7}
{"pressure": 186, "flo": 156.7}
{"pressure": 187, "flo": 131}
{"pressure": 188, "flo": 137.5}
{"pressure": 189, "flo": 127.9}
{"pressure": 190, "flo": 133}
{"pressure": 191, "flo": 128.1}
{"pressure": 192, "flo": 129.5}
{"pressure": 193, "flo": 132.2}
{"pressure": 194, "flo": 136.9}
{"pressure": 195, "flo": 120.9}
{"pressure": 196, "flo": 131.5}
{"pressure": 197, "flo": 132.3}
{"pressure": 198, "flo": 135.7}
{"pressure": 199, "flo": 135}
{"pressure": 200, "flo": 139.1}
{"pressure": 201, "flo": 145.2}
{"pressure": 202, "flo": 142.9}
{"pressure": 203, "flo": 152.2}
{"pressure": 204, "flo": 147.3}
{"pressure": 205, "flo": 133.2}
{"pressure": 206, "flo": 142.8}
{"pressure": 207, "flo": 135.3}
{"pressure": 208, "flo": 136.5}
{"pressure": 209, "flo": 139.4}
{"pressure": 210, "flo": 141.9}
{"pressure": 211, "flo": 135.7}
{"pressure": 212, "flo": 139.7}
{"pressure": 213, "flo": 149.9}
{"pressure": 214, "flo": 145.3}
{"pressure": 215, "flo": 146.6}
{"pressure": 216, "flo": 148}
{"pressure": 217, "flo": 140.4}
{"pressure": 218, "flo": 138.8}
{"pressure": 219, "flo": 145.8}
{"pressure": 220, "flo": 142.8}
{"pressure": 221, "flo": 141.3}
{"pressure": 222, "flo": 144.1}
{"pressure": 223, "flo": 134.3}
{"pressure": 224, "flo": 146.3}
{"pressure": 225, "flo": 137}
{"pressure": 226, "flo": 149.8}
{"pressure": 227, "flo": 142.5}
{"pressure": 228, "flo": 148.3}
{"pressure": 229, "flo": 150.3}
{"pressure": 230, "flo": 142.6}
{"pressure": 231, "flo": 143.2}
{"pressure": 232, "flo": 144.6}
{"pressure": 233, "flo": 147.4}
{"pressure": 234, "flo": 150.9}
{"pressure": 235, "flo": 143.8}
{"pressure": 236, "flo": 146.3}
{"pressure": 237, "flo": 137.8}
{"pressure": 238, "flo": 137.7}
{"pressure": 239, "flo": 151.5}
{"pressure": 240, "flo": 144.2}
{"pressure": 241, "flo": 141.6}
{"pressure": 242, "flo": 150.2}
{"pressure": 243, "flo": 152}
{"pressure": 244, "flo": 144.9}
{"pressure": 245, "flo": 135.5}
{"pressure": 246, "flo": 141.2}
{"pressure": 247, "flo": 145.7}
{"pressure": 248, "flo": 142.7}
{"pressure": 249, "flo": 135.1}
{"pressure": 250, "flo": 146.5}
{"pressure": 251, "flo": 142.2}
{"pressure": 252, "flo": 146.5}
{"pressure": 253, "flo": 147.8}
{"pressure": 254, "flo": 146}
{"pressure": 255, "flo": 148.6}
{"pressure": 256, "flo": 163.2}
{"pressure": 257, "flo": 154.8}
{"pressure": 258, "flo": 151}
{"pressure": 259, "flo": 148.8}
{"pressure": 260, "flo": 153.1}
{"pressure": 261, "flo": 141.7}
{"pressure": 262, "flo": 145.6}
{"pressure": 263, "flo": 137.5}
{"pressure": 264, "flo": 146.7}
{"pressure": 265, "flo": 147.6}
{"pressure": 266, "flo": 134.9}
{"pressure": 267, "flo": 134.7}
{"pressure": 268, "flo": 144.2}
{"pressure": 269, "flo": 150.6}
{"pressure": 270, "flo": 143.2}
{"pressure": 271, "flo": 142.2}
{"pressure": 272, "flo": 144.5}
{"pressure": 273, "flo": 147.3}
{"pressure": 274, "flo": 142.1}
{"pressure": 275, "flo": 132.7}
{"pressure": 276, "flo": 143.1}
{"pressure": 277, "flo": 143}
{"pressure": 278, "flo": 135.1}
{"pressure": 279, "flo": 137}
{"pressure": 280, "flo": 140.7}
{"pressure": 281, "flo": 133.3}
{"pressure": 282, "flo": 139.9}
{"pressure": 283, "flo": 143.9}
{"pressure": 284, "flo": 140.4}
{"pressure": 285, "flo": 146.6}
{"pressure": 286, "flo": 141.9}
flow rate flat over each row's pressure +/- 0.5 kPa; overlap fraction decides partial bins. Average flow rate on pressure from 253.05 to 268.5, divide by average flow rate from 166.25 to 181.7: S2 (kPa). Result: 1.1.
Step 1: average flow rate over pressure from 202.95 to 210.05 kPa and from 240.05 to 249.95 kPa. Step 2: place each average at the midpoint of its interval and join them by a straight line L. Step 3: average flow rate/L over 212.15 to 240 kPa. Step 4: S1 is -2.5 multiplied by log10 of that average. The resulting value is -0.02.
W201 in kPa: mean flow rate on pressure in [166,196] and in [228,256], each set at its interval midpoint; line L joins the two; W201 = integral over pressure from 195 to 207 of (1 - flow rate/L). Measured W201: -0.1 kPa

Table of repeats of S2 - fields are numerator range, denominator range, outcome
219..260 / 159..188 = 1.09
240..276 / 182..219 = 1.05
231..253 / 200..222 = 1.01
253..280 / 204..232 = 1.02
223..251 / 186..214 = 1.05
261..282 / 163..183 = 1.07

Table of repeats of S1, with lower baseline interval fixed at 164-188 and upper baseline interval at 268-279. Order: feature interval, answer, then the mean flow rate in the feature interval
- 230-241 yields -0.042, 144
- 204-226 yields -0.032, 142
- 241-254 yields -0.031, 144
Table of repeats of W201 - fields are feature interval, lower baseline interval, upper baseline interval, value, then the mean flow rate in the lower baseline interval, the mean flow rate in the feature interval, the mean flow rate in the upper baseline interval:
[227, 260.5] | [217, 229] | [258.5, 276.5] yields -0.70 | 143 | 146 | 143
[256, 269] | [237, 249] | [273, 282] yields -0.46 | 144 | 146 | 139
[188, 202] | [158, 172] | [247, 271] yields 0.29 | 132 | 133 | 146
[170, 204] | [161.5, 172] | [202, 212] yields 0.37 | 131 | 134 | 141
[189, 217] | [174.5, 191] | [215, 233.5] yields 0.20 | 135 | 138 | 144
